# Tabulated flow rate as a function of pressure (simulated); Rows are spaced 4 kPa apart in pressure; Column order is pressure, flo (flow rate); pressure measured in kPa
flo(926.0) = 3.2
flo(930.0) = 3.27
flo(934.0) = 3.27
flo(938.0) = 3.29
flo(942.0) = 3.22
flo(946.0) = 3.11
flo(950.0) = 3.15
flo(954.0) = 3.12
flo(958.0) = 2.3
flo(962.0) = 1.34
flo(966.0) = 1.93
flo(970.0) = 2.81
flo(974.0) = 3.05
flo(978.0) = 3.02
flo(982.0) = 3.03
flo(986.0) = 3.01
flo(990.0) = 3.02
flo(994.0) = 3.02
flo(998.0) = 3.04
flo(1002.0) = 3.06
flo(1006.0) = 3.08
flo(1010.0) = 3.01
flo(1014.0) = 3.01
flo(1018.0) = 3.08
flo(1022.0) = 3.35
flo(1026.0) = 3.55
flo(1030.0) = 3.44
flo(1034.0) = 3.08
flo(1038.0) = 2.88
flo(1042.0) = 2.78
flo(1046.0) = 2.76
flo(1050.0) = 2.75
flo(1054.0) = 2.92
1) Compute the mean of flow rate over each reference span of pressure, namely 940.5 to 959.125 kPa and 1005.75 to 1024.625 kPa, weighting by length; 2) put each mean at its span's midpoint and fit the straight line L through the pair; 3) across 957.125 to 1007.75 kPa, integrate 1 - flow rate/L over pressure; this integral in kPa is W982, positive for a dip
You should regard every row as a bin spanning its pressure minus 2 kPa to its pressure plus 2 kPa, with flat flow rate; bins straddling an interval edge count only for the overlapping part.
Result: 5.2 kPa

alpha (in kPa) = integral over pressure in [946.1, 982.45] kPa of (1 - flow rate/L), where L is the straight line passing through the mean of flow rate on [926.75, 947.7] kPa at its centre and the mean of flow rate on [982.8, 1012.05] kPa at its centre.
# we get 5.7 kPa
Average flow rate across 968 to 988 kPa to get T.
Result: 2.98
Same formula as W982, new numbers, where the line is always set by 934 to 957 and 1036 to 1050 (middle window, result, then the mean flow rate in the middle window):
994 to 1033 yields -3.6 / 3.17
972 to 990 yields 0.0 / 3.03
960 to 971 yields 4.0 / 1.96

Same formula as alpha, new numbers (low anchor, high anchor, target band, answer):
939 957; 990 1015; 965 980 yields 1.6 kPa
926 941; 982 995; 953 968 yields 4.9 kPa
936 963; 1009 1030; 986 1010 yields 0.6 kPa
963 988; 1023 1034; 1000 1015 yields 0.5 kPa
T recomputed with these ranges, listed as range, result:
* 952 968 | 2.17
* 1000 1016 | 3.04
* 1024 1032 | 3.5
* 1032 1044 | 2.91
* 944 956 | 3.13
